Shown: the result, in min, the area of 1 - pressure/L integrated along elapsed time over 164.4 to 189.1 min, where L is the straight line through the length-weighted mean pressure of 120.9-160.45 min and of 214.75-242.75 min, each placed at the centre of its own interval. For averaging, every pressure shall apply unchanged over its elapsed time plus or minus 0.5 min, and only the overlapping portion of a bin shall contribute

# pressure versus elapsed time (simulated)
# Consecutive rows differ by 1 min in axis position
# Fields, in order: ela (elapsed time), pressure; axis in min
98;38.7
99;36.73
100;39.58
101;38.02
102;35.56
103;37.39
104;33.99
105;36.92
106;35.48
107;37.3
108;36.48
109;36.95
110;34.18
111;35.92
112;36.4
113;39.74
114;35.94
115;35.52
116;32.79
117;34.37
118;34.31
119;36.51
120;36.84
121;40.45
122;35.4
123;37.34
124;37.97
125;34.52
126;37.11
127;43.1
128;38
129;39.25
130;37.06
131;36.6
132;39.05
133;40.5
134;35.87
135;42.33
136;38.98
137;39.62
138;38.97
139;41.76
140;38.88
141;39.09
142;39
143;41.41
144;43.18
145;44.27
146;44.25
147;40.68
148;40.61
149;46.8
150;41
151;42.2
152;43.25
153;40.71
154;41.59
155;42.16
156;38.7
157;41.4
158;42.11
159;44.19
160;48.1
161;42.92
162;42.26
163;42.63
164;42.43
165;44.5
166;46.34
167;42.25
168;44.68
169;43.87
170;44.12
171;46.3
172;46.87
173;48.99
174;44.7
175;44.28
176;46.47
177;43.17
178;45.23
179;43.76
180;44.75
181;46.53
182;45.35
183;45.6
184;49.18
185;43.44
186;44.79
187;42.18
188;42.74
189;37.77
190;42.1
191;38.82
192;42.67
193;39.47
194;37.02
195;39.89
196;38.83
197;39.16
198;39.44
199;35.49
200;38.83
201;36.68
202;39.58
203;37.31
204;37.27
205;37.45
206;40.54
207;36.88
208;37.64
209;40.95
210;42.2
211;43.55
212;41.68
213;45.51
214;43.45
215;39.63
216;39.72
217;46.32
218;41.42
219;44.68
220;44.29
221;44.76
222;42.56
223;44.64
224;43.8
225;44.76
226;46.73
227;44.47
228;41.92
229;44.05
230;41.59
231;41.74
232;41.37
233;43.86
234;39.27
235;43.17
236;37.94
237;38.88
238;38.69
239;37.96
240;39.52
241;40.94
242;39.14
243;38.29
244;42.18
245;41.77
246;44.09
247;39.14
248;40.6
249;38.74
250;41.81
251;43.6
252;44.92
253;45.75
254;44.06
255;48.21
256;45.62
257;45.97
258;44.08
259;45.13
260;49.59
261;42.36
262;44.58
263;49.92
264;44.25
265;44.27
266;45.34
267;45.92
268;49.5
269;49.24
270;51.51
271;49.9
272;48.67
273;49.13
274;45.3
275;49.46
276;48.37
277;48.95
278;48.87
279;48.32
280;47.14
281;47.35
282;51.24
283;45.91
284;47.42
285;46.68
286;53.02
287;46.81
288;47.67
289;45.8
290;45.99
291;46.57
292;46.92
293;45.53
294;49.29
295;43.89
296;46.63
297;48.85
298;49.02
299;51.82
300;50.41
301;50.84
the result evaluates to -2.2 min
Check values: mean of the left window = 40.4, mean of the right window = 42.1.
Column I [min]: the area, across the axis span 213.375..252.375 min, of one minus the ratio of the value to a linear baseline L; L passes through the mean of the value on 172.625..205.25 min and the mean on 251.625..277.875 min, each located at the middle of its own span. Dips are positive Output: 2.44 min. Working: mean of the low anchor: 41.8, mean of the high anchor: 47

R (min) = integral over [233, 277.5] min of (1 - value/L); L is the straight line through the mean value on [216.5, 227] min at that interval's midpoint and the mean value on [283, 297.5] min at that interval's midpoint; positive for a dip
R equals 1.5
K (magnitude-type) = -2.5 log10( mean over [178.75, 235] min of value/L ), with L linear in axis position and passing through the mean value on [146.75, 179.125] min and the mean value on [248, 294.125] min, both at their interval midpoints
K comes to 0.08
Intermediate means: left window 43.6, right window 46.8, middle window 41.8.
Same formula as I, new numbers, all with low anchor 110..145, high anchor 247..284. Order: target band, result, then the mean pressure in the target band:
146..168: -1.61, 42.8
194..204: 0.98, 38.2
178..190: -0.77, 44.1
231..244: 1.35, 40.1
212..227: -0.02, 43.7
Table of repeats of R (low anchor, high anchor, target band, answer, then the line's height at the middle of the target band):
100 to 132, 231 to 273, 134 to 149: -1.1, 38.1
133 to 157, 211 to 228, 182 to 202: 0.9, 42.7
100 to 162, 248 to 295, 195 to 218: 1.7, 43.2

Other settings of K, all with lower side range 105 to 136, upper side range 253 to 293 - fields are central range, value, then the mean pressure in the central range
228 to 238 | 0.086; 41.2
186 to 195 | 0.032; 40.6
